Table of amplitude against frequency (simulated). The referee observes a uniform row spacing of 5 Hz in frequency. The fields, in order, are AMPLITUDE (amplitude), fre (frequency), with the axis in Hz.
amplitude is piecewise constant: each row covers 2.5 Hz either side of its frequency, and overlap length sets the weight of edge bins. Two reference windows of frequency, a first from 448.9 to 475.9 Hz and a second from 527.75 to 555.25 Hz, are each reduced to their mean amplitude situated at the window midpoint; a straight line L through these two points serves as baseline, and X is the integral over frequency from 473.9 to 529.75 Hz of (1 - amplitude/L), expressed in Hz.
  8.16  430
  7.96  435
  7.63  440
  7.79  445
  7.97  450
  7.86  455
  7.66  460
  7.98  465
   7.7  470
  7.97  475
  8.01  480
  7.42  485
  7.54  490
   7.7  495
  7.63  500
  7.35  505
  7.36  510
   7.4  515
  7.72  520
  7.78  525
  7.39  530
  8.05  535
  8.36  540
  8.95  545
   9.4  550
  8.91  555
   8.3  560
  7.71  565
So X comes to 3.79 Hz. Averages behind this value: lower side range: 7.84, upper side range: 8.49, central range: 7.61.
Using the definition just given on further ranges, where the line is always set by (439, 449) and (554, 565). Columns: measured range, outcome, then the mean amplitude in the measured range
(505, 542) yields 2.2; 7.69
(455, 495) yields 0.8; 7.76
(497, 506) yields 0.6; 7.52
